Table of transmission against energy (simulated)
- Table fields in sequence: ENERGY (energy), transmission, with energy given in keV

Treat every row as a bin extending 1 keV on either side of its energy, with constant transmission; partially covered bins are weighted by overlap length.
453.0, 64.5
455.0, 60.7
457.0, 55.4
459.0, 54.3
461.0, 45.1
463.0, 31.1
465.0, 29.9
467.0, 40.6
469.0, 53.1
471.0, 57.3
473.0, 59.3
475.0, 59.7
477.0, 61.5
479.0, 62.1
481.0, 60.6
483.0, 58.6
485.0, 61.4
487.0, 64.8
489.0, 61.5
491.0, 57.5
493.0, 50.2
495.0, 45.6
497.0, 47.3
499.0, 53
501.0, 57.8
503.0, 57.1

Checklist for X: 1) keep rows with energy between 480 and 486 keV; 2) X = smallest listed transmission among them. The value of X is 58.6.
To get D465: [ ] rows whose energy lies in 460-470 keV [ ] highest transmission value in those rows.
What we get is 53.1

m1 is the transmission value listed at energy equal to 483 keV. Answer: 58.6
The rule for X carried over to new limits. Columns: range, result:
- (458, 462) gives 45.1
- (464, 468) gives 29.9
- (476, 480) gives 61.5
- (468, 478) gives 53.1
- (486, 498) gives 45.6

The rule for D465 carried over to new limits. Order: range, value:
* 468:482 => 62.1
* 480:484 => 60.6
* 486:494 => 64.8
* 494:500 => 53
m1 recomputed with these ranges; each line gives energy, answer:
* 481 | 60.6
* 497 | 47.3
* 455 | 60.7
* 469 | 53.1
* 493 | 50.2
